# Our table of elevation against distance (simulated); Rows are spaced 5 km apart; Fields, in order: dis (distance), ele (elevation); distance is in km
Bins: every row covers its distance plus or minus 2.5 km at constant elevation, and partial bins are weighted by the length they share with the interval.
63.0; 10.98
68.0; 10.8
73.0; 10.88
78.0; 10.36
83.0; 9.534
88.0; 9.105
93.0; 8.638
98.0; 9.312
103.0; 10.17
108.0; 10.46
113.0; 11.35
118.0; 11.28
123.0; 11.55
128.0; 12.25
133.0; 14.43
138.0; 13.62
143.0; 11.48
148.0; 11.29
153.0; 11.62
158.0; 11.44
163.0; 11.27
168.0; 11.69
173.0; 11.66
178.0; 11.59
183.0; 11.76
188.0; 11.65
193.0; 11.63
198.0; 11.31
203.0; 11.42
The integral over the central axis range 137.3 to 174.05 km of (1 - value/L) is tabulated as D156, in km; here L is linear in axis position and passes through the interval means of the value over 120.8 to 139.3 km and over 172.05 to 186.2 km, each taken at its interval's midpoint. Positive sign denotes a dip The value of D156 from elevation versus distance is 1.8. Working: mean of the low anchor 12.9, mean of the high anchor 11.7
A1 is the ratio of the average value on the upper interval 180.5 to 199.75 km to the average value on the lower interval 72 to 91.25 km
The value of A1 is 1.2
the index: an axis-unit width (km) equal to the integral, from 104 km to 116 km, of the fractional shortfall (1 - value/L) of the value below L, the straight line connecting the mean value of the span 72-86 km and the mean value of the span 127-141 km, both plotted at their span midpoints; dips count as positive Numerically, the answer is 1.2 km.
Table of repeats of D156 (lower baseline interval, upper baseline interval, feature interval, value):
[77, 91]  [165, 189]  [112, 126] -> -1.5 km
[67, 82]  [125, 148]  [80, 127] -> 5.6 km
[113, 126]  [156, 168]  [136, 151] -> -0.8 km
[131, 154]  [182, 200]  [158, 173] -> 0.7 km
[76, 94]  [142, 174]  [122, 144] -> -4.2 km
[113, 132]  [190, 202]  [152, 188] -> 0.1 km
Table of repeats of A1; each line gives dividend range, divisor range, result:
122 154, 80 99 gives 1.35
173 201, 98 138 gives 1.00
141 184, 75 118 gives 1.16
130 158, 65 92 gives 1.23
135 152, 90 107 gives 1.28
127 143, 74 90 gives 1.35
